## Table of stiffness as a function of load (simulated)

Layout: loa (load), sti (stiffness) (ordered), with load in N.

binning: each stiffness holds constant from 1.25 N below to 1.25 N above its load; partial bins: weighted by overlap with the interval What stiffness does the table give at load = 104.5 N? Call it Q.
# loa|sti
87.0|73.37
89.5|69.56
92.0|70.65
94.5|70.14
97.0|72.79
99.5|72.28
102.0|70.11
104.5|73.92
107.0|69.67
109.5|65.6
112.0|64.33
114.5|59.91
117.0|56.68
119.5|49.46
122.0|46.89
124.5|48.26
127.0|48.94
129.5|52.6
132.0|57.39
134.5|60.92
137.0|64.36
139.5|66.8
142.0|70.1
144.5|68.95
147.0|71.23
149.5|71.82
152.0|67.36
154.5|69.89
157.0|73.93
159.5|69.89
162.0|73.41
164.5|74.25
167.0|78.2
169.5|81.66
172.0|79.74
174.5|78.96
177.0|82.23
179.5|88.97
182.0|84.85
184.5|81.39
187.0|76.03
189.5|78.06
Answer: 73.92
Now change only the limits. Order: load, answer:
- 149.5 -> 71.82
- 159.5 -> 69.89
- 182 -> 84.85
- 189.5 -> 78.06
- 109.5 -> 65.6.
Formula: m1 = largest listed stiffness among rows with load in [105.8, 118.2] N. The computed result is 69.67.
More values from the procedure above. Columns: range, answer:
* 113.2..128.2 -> 59.91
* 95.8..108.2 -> 73.92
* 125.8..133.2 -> 57.39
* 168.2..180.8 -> 88.97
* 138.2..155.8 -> 71.82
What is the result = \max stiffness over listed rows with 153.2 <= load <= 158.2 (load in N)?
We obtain 73.93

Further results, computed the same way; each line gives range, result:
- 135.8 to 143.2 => 70.1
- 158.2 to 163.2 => 73.41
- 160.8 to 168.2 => 78.2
